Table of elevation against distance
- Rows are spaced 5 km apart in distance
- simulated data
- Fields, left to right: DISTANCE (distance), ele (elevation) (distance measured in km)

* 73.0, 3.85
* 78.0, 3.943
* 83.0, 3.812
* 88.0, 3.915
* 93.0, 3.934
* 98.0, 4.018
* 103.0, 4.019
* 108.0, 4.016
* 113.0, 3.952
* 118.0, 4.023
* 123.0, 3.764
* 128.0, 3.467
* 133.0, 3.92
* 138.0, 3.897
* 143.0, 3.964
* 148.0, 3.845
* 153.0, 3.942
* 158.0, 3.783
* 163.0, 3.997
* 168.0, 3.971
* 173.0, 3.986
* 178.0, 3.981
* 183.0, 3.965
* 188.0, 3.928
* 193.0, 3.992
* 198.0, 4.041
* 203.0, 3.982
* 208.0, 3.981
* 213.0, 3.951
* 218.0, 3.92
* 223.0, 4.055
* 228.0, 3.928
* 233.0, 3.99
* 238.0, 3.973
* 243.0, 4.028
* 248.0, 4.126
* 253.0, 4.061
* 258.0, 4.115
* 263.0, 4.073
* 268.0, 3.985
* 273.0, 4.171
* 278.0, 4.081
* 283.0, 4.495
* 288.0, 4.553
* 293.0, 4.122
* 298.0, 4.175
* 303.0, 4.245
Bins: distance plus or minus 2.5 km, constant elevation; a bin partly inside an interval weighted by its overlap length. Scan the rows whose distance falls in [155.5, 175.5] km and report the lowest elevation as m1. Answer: 3.783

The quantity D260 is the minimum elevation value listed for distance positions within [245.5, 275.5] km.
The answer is 3.985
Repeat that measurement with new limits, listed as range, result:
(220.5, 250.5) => 3.928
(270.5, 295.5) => 4.081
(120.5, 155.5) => 3.467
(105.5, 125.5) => 3.764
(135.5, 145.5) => 3.897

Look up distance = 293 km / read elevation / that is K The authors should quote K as 4.122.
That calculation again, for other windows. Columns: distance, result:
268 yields 3.985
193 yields 3.992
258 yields 4.115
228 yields 3.928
